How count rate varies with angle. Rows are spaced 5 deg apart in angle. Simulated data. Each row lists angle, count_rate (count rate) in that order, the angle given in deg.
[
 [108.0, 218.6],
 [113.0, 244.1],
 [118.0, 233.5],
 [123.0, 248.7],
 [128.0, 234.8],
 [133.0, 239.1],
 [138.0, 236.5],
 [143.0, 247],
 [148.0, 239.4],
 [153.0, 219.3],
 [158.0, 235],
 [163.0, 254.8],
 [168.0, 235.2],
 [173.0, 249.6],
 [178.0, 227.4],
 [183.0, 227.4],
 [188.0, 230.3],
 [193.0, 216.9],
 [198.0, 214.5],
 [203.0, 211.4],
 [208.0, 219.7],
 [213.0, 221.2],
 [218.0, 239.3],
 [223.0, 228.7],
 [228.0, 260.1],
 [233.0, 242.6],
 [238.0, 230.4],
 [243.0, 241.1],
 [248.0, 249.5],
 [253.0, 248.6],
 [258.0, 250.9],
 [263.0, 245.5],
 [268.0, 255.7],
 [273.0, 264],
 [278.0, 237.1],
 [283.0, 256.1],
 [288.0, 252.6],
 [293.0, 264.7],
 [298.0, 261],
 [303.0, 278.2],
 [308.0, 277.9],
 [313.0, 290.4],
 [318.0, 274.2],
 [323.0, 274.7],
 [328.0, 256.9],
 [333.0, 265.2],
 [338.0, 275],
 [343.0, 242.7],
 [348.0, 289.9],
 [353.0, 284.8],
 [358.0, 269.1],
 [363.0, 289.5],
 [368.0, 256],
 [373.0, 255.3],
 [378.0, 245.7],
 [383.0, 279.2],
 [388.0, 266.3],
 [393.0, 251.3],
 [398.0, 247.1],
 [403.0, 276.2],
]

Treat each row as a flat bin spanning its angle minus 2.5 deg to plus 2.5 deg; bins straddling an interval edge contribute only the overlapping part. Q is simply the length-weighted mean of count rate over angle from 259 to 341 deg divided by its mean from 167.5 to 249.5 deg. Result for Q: 1.1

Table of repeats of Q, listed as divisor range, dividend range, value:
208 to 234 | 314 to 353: 1.14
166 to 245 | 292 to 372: 1.18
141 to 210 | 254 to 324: 1.14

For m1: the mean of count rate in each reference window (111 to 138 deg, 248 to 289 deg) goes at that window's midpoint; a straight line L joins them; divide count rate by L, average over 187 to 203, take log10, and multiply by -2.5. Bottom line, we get 0.13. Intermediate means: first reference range 240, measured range 218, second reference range 251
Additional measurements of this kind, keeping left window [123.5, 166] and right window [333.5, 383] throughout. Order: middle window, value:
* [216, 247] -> 0.043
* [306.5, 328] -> -0.058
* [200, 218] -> 0.126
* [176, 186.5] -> 0.074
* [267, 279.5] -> 0.014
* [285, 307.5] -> -0.023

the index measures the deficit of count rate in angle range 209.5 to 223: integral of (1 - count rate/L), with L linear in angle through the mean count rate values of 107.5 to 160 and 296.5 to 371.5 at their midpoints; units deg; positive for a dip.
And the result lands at 1.19 deg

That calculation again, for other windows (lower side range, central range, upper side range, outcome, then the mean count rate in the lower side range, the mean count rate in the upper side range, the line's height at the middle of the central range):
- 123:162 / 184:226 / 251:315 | 4.10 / 237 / 260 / 247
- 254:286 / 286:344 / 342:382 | -2.03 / 251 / 268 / 260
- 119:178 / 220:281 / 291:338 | 3.06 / 239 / 272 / 259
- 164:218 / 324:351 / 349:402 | -0.97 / 227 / 265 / 258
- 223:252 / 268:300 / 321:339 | -0.05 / 244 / 267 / 255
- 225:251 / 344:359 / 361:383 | -1.06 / 245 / 263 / 260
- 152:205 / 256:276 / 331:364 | -0.12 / 230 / 273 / 252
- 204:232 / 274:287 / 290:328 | 0.56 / 233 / 273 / 260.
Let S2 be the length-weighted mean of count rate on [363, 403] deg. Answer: 260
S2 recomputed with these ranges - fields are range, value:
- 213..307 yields 250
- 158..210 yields 229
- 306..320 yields 281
